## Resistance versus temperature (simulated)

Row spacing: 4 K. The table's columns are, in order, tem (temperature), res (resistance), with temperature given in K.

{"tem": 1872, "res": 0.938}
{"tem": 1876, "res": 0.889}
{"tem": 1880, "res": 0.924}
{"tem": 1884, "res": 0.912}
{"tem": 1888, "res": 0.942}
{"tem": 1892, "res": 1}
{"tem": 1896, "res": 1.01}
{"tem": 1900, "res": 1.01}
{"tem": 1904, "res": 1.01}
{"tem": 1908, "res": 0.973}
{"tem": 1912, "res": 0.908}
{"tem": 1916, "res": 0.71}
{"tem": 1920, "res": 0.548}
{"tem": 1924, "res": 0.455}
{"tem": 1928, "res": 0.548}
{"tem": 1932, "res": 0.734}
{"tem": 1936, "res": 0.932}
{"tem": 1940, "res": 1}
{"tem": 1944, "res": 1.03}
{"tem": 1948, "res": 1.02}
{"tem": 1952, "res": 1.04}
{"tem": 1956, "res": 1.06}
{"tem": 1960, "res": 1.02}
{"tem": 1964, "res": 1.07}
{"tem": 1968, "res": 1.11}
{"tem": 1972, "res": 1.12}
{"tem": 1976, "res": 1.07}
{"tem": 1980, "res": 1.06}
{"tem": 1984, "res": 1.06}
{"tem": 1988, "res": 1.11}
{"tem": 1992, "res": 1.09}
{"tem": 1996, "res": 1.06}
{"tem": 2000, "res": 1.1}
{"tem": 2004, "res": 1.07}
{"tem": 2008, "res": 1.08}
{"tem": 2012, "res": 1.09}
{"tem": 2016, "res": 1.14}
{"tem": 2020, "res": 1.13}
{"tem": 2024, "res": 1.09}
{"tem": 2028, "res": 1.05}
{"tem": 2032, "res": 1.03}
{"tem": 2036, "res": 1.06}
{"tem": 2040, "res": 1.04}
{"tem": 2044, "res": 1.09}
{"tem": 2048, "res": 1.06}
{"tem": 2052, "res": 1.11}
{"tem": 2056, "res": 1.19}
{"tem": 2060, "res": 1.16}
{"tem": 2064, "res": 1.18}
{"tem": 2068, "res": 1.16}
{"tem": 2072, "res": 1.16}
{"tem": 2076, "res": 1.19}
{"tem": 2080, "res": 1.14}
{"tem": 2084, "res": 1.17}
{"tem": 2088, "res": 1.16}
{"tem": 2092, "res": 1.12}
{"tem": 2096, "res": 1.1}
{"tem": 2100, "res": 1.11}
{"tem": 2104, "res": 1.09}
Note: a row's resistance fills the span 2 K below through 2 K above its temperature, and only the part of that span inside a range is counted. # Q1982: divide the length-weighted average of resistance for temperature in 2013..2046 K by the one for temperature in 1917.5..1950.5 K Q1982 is 1.37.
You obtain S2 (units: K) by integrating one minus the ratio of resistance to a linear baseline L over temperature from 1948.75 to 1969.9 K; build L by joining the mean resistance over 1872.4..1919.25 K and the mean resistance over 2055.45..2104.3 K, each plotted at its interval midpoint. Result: -1.2 K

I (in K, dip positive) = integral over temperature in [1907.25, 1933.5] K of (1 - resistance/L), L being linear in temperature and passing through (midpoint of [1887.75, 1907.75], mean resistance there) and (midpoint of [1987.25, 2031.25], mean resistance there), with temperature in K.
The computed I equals 8.6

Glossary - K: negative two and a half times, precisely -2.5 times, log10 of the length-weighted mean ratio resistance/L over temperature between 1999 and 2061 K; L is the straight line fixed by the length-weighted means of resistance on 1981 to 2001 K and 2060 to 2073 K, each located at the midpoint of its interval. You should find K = 0.03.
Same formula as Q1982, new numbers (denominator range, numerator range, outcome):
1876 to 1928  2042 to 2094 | 1.34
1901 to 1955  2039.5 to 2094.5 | 1.35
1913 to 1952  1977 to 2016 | 1.37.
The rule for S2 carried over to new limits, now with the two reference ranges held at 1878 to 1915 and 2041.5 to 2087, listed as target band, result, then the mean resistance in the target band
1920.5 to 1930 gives 4.62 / 0.509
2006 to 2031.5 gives 0.05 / 1.09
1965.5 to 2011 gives -1.03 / 1.08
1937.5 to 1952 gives -0.06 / 1.02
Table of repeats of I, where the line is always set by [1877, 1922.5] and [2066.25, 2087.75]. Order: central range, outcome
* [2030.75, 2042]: 0.60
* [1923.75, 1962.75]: 2.42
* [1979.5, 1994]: -0.75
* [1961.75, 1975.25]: -1.27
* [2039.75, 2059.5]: 0.27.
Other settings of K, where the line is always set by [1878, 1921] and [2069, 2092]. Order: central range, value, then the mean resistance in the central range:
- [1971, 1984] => -0.060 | 1.08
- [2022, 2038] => 0.034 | 1.06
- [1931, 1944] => 0.049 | 0.922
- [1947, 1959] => -0.058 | 1.04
